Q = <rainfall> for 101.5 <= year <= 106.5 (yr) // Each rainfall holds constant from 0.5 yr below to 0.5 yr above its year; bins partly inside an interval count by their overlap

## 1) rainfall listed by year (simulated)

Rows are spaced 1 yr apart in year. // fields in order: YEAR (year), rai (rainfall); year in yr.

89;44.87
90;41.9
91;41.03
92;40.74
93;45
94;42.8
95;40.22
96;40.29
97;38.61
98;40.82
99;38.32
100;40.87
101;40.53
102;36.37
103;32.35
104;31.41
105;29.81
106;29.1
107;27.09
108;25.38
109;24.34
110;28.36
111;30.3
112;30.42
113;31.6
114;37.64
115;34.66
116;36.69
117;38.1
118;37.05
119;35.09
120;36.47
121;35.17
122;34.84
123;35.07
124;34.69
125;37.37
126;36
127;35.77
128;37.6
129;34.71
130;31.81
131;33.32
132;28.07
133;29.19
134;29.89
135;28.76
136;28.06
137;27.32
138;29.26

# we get 31.8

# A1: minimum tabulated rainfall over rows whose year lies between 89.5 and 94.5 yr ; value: 40.74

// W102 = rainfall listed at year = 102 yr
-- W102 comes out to 36.37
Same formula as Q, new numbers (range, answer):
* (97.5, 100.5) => 40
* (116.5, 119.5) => 36.7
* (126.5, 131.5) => 34.6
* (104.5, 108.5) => 27.8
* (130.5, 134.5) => 30.1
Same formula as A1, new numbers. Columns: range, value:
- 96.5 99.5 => 38.32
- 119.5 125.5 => 34.69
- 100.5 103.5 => 32.35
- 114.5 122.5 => 34.66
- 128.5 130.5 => 31.81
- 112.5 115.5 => 31.6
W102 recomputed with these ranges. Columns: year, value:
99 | 38.32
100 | 40.87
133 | 29.19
